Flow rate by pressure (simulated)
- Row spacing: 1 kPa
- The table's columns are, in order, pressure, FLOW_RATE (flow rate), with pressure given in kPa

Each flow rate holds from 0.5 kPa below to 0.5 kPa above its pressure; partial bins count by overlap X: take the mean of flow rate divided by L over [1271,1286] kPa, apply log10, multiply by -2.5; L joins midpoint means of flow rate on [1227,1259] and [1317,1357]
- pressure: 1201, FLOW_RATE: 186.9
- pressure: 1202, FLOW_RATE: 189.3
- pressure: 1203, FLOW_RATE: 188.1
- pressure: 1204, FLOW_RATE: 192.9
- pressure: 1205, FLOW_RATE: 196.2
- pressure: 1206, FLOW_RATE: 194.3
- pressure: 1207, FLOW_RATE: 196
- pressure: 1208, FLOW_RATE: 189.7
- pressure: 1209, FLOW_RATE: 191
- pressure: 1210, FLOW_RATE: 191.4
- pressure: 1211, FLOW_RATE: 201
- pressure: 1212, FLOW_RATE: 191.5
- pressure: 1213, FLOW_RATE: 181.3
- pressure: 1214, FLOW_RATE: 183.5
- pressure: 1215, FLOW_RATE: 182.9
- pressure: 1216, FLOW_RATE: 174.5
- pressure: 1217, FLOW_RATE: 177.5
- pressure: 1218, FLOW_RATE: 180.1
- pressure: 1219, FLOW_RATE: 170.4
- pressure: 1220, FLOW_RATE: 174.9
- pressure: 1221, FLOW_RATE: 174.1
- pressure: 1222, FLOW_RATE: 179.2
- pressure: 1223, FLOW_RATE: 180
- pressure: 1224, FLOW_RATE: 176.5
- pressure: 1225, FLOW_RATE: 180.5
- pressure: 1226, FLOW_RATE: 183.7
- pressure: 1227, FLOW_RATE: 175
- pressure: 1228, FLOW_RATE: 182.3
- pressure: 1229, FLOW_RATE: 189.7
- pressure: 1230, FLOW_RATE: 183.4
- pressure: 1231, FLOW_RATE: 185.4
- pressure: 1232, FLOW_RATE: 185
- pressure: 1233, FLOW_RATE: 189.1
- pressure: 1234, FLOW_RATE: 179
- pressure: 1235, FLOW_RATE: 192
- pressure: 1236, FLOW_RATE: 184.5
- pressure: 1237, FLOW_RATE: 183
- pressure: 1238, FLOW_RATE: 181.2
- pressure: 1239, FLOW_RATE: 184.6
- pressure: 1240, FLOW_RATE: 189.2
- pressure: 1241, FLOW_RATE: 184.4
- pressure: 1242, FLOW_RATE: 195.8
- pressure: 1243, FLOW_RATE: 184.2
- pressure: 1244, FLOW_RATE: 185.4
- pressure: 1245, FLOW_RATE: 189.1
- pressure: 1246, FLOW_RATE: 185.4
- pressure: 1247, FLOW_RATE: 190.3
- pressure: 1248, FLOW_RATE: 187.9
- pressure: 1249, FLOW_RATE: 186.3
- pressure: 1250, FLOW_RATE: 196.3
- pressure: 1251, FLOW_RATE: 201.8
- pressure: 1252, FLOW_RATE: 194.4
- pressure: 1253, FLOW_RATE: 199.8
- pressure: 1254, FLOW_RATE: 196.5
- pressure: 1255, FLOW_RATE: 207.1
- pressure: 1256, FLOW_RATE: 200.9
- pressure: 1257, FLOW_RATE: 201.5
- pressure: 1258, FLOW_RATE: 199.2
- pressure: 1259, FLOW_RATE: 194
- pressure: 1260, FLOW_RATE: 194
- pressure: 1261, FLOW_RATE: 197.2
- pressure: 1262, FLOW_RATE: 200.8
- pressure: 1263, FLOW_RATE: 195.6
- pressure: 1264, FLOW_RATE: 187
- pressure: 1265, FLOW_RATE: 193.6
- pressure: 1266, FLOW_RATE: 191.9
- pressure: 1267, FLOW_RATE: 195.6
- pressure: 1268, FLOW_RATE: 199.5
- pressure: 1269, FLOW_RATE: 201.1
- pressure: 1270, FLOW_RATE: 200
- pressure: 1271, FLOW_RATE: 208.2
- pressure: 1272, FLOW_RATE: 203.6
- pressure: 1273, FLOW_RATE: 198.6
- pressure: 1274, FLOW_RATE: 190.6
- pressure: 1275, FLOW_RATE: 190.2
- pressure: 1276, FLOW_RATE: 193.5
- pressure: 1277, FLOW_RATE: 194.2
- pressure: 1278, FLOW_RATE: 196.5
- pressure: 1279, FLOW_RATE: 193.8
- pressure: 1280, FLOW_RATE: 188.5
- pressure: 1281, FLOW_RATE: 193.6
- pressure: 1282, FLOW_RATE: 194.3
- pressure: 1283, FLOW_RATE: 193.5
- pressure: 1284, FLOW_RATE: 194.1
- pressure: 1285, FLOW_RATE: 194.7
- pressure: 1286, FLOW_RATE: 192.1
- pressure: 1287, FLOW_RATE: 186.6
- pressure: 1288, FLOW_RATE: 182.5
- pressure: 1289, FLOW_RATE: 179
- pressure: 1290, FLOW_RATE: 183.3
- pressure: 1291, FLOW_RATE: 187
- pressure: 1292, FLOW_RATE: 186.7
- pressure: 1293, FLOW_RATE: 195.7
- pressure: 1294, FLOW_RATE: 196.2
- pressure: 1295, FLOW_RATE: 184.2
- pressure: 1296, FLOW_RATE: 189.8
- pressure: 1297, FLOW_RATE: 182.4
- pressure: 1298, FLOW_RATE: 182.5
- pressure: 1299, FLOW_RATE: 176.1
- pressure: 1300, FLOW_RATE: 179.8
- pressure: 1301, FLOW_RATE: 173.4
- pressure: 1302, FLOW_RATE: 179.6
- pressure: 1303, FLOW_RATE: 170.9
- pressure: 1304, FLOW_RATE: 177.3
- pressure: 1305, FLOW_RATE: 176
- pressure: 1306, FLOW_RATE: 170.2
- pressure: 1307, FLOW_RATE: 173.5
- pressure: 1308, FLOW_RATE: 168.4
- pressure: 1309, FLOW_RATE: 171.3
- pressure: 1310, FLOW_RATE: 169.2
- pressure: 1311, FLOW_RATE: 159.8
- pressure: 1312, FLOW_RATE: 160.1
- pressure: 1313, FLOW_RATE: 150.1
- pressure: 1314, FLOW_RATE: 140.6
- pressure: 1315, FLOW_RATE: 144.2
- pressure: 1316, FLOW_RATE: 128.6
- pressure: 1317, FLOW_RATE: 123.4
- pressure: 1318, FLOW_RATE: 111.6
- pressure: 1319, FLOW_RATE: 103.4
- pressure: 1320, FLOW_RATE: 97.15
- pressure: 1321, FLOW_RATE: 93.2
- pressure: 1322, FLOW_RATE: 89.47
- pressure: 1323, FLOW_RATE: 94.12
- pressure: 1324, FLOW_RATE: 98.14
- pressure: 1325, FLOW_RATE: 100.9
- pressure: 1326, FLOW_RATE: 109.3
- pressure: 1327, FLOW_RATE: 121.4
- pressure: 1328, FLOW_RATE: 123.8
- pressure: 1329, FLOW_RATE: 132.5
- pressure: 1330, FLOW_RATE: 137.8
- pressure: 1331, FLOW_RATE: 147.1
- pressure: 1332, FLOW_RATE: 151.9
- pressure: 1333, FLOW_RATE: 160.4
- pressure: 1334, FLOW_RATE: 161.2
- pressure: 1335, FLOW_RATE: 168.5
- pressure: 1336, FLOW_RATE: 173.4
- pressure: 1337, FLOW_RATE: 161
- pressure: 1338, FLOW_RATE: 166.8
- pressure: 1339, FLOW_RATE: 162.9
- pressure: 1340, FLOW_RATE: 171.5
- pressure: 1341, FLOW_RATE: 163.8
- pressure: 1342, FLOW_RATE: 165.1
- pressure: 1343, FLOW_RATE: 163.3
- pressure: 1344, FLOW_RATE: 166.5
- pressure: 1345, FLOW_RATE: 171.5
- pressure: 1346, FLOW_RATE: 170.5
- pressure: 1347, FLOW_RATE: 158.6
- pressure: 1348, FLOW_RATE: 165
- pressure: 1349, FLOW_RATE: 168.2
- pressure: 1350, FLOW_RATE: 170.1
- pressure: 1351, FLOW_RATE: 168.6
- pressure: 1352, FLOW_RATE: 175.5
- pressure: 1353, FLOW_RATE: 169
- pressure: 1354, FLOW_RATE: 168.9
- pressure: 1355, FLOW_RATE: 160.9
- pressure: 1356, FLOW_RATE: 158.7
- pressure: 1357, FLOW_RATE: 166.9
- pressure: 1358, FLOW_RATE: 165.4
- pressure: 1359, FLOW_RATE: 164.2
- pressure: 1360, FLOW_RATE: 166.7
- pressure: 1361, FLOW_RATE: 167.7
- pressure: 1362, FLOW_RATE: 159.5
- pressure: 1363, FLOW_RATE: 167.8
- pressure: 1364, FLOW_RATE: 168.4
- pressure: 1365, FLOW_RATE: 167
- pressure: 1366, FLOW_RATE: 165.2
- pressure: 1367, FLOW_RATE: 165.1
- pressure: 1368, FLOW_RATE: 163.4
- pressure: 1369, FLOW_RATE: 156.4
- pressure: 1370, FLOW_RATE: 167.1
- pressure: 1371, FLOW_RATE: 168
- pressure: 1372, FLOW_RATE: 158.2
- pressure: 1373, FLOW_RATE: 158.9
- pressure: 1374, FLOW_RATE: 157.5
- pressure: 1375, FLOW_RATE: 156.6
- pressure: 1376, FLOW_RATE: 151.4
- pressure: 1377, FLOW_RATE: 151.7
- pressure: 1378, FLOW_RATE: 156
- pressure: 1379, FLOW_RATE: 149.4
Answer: -0.13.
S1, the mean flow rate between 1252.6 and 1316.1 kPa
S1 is 186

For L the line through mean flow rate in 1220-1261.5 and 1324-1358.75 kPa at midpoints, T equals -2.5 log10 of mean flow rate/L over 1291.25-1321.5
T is 0.05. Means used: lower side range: 188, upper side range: 156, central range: 161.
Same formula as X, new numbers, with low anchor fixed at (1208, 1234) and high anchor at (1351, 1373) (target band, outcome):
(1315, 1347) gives 0.21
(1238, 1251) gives -0.05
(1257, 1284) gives -0.11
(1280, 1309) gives -0.06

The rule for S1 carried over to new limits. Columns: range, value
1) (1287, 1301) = 185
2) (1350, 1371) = 166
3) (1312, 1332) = 120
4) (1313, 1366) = 149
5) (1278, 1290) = 190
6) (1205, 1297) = 190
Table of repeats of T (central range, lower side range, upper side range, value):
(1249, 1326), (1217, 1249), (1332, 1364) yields -0.001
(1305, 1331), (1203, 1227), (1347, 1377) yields 0.276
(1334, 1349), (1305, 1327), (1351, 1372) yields -0.106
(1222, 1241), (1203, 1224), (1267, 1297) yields 0.021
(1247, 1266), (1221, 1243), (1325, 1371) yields -0.100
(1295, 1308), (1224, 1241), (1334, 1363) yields -0.025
